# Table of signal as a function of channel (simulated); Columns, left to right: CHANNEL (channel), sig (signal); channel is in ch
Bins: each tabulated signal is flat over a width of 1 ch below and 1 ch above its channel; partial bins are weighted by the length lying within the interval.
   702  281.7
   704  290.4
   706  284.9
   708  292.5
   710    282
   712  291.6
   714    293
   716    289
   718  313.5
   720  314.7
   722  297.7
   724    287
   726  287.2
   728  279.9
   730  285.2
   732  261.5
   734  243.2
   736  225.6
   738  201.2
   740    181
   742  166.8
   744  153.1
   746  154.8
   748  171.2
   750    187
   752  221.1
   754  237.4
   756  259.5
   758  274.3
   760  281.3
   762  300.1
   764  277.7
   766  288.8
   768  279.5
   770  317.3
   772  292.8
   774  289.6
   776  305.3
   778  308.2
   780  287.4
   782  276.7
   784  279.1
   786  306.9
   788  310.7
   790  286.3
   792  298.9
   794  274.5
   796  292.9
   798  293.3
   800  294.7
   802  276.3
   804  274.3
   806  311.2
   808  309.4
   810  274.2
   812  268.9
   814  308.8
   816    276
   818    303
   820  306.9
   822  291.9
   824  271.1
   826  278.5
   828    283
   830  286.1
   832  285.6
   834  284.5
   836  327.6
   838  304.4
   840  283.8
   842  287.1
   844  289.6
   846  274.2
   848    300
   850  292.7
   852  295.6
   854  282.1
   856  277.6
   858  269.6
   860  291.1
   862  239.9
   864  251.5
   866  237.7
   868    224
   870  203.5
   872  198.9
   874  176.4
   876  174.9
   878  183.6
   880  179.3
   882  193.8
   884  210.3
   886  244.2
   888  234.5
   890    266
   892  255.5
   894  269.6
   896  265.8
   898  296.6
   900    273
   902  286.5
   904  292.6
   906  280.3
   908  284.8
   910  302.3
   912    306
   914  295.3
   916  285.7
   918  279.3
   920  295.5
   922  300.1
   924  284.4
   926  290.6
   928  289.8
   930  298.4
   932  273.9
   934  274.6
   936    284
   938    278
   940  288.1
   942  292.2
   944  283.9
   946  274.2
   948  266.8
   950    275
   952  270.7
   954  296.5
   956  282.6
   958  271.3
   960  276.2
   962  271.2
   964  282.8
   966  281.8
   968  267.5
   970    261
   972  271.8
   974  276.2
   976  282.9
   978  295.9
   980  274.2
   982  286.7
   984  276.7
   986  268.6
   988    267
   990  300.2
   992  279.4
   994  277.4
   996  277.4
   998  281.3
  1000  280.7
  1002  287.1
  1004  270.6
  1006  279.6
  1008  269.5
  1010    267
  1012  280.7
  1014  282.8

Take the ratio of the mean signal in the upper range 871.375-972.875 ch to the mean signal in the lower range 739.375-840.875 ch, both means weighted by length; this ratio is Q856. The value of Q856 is 0.98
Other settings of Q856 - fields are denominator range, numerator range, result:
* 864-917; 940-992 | 1.13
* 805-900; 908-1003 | 1.07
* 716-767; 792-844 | 1.18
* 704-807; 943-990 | 1.03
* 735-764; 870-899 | 1.03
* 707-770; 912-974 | 1.10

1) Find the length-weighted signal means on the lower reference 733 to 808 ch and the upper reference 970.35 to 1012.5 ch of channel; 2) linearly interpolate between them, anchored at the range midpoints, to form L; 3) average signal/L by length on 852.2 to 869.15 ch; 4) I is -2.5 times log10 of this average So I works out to 0.03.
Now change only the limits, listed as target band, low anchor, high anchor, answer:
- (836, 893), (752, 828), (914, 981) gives 0.146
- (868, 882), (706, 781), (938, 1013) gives 0.390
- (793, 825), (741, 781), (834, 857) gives -0.055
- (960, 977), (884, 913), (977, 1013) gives 0.011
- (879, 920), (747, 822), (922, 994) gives 0.058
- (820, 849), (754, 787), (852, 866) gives -0.062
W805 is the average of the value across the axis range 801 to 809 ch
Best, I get 293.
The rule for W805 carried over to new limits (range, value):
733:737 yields 234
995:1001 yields 280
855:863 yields 270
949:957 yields 281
